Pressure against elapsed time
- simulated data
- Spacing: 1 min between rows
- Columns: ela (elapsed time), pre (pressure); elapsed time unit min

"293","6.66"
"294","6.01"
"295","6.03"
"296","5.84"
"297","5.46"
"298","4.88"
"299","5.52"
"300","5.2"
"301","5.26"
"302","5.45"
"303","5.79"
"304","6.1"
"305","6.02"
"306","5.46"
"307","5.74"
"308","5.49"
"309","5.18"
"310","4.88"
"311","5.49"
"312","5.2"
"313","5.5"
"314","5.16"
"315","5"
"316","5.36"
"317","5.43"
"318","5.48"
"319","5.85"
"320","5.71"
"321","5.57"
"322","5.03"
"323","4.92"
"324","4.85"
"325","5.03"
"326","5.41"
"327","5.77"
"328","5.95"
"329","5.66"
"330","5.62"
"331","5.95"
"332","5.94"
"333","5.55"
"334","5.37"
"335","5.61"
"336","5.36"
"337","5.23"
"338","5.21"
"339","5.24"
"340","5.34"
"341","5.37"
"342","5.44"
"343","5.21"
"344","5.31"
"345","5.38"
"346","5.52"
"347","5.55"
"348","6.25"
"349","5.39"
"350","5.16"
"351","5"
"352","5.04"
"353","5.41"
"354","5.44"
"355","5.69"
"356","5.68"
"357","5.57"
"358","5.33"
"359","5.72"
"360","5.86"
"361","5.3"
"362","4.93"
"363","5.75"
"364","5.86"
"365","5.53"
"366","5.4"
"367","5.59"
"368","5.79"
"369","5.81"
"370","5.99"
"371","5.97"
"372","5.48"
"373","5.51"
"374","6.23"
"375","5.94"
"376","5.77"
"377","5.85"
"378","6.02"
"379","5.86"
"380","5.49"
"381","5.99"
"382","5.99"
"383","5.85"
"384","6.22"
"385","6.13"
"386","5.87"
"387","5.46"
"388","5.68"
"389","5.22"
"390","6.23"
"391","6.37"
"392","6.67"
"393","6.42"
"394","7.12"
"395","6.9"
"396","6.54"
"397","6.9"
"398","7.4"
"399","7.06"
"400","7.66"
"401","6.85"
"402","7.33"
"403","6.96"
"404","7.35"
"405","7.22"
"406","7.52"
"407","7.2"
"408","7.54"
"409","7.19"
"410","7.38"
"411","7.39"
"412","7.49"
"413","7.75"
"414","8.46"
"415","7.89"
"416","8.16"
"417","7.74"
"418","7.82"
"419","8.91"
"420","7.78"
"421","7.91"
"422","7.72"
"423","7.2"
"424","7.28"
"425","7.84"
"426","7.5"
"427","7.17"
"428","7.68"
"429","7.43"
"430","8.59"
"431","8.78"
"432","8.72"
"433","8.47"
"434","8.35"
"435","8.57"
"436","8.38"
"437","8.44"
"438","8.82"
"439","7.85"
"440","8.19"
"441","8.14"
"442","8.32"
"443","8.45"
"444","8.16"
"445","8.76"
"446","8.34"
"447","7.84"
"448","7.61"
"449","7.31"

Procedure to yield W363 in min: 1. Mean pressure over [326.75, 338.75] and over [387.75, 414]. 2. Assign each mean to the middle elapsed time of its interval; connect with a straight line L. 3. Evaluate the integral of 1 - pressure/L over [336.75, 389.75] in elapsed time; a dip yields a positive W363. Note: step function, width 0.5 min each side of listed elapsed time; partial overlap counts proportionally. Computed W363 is 5.3 min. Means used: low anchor 5.59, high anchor 7.02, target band 5.61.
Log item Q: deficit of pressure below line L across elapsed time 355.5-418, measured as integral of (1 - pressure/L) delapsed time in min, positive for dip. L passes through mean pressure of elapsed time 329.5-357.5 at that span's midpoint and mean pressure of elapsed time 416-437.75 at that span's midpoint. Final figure 3.6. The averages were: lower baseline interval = 5.46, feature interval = 6.42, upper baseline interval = 8.03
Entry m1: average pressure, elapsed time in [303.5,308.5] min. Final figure 5.76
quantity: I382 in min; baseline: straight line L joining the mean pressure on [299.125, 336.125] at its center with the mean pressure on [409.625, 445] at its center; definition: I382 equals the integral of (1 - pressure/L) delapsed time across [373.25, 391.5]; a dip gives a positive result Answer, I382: 2.84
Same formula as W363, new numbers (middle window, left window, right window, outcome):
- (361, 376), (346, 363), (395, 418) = 0.8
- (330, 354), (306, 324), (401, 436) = 2.2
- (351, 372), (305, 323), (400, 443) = 2.9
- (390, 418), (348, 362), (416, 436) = -0.2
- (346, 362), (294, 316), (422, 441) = 2.5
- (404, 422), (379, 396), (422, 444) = -1.2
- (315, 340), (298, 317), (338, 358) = -0.2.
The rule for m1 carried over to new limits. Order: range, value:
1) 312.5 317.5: 5.29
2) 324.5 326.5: 5.22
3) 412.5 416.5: 8.07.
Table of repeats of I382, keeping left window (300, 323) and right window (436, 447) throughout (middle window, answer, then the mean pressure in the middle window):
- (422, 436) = 0.14 min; 7.97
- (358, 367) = 1.42 min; 5.53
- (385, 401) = 1.67 min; 6.5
